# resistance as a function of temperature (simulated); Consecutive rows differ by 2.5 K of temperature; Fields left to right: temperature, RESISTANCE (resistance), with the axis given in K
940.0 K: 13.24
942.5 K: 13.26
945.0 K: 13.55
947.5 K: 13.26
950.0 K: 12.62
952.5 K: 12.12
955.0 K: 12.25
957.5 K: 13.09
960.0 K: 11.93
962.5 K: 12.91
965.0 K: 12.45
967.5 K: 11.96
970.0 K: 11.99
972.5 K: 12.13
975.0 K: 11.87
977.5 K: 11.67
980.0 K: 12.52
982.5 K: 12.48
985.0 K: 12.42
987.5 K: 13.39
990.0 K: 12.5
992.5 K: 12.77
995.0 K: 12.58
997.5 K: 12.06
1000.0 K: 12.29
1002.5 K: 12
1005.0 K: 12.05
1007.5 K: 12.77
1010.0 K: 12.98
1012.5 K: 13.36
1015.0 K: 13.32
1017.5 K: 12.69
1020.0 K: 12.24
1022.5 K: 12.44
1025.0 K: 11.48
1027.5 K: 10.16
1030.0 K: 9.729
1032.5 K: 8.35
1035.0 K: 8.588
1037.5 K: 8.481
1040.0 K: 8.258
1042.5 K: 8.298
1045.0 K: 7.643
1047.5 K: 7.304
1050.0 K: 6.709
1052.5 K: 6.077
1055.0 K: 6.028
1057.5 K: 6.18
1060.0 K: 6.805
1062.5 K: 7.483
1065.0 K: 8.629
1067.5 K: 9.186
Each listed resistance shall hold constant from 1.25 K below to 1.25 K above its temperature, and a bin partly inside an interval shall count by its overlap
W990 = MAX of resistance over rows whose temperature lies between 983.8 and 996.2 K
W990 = 13.39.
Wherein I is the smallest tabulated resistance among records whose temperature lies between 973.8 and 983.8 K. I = 11.67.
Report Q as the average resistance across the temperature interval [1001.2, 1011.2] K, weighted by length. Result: 12.4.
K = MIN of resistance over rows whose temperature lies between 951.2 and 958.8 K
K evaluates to 12.12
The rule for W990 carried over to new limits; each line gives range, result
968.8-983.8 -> 12.52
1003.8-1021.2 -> 13.36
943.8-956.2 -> 13.55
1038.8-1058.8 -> 8.298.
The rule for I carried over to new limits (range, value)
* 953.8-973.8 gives 11.93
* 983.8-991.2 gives 12.42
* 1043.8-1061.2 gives 6.028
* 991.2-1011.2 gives 12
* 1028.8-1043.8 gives 8.258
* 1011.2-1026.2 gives 11.48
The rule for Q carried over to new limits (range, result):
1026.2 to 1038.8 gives 9.07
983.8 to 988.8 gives 12.9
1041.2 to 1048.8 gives 7.74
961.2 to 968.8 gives 12.4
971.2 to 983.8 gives 12.1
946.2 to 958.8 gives 12.7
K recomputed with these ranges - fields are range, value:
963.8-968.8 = 11.96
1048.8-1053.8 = 6.077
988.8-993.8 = 12.5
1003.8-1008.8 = 12.05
